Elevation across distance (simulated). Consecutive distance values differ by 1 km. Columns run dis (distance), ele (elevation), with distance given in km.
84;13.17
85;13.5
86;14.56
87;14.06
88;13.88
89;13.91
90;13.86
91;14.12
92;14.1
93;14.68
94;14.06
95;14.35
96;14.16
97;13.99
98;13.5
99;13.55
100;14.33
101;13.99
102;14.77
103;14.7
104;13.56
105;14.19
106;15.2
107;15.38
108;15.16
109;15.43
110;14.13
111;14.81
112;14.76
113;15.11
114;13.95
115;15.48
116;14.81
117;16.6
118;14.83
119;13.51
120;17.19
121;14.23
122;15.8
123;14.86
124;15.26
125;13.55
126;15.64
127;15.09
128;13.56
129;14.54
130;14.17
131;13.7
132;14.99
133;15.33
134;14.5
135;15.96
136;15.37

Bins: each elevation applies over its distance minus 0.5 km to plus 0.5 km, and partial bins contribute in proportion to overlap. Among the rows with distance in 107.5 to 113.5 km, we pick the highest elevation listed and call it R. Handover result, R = 15.43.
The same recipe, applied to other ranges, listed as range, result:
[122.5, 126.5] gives 15.64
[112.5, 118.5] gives 16.6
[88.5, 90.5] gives 13.91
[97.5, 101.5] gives 14.33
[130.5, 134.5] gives 15.33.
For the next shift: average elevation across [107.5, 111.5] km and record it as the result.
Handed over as 14.9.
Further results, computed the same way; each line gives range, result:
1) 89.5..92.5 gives 14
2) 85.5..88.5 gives 14.2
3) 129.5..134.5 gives 14.5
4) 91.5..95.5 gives 14.3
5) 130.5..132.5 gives 14.3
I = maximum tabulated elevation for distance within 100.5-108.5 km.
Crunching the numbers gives 15.38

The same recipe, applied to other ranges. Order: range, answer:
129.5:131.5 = 14.17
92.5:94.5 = 14.68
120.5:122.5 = 15.8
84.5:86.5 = 14.56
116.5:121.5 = 17.19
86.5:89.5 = 14.06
